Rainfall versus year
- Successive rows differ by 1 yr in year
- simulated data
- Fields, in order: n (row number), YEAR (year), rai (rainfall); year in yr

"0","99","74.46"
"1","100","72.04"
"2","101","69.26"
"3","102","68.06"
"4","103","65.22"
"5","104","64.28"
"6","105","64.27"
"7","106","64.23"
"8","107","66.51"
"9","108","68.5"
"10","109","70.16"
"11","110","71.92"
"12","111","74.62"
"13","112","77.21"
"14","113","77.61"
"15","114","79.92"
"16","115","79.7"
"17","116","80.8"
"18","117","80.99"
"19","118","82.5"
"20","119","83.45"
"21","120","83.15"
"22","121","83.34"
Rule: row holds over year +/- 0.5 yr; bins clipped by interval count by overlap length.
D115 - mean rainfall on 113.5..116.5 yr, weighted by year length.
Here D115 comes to 80.1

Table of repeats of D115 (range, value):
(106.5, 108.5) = 67.5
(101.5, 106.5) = 65.2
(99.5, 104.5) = 67.8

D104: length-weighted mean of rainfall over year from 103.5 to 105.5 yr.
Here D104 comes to 64.3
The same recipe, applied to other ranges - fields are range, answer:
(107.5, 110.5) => 70.2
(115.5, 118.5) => 81.4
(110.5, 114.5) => 77.3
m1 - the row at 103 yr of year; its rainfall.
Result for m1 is 65.22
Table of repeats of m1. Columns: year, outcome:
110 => 71.92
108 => 68.5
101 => 69.26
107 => 66.51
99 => 74.46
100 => 72.04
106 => 64.23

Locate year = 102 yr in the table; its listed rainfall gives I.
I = 68.06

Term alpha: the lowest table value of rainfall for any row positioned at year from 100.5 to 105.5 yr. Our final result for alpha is 64.27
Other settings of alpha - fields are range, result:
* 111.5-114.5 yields 77.21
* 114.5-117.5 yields 79.7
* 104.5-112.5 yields 64.23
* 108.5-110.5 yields 70.16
